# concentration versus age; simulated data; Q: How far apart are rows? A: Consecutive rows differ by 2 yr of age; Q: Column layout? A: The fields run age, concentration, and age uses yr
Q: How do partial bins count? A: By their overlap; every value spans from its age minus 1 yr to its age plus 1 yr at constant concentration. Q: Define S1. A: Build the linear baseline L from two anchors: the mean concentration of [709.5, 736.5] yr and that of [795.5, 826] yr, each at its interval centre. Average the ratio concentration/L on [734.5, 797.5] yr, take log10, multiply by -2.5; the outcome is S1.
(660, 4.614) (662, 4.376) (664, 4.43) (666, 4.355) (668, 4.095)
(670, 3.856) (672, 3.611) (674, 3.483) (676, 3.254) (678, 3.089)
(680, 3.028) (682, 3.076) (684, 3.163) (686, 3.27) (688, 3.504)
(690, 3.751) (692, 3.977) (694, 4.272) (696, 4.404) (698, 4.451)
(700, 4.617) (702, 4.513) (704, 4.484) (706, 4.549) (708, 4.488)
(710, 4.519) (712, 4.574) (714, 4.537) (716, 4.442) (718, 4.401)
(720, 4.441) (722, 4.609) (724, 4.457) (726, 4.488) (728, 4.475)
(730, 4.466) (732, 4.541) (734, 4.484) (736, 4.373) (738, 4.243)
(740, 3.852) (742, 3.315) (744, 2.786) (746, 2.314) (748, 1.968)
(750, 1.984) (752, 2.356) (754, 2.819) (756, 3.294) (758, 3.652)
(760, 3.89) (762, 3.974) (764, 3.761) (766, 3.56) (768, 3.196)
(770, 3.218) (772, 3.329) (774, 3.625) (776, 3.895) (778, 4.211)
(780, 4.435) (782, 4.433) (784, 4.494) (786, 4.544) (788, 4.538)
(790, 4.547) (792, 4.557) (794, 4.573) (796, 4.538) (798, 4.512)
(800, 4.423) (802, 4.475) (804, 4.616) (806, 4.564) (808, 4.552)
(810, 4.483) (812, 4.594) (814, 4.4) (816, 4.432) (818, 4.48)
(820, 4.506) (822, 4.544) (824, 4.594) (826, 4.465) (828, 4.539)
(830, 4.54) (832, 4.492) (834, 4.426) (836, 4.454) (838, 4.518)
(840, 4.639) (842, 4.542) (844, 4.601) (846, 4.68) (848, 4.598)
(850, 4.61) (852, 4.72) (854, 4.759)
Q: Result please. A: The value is 0.21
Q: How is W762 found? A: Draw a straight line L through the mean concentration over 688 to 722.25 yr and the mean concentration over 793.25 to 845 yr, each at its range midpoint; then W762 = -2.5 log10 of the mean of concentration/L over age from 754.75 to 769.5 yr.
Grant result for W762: 0.233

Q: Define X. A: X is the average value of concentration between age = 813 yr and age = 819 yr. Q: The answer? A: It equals 4.44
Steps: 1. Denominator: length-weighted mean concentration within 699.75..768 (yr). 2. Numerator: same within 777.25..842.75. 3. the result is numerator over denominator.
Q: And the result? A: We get 1.2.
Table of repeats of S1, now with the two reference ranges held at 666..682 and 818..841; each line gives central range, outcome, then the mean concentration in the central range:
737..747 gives 0.195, 3.3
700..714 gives -0.211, 4.53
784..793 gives -0.071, 4.54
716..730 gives -0.168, 4.48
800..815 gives -0.035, 4.52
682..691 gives 0.067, 3.38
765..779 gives 0.161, 3.58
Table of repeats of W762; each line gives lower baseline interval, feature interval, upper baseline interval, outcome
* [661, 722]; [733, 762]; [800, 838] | 0.29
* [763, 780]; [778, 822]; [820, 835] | -0.11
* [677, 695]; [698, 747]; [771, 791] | -0.14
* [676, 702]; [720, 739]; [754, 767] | -0.21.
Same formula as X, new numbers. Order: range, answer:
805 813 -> 4.55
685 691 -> 3.51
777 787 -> 4.42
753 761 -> 3.41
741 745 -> 3.05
